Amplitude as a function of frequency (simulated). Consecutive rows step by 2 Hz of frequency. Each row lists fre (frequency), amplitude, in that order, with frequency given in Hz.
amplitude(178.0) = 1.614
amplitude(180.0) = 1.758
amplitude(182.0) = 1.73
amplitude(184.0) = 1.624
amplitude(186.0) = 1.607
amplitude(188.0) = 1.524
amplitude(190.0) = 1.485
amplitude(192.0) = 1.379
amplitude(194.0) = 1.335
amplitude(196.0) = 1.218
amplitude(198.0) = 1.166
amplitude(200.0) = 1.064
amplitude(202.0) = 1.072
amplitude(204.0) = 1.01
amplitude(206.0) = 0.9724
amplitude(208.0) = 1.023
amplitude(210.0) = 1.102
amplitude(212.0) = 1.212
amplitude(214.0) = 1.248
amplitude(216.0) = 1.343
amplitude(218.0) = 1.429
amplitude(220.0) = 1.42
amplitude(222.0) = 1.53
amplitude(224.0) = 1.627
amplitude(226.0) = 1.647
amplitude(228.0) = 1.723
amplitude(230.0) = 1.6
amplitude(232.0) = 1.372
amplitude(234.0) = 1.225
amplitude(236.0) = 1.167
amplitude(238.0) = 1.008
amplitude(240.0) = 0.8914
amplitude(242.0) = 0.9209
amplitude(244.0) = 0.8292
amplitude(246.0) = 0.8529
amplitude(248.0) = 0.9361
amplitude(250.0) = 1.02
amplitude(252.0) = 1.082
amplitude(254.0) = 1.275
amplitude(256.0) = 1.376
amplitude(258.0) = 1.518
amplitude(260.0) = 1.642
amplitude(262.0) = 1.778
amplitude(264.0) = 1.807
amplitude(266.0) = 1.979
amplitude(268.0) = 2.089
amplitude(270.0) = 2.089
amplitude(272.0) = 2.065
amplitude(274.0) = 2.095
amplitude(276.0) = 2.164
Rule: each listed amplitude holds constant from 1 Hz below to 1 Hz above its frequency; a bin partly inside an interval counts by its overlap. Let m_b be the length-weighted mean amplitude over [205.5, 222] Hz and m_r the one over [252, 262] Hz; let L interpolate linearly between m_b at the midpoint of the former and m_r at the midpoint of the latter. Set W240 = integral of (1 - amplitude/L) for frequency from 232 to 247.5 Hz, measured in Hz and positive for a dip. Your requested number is 4.0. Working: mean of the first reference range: 1.25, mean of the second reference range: 1.45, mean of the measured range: 1.01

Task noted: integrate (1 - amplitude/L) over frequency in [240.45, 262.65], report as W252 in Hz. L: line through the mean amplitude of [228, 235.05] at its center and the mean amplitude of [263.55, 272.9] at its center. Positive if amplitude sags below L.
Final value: 7.4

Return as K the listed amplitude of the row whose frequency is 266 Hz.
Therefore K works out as 1.979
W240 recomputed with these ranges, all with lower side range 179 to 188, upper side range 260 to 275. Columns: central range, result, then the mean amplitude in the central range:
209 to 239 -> 7.14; 1.38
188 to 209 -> 6.42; 1.19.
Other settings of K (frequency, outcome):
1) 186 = 1.607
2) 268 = 2.089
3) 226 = 1.647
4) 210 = 1.102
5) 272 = 2.065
